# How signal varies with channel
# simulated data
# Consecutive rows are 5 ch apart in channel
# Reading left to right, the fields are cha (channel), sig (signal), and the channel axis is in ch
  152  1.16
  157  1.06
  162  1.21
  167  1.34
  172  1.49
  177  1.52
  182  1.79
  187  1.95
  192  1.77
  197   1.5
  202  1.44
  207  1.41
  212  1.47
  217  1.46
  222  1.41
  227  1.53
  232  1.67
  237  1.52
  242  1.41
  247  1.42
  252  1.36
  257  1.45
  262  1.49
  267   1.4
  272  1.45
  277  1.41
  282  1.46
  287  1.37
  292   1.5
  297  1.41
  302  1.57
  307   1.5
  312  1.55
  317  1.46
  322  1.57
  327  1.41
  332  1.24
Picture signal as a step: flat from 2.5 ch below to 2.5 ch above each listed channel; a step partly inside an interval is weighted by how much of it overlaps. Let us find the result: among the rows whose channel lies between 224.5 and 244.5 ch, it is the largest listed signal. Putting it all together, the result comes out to 1.67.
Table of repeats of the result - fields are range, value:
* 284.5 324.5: 1.57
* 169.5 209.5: 1.95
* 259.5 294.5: 1.5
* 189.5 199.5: 1.77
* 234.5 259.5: 1.52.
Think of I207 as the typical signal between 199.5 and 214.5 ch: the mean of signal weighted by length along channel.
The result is 1.44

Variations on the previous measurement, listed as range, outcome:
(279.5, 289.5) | 1.42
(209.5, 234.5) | 1.51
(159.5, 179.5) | 1.39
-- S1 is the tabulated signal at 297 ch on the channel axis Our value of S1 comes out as 1.41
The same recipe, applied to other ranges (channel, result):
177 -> 1.52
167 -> 1.34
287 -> 1.37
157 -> 1.06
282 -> 1.46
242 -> 1.41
